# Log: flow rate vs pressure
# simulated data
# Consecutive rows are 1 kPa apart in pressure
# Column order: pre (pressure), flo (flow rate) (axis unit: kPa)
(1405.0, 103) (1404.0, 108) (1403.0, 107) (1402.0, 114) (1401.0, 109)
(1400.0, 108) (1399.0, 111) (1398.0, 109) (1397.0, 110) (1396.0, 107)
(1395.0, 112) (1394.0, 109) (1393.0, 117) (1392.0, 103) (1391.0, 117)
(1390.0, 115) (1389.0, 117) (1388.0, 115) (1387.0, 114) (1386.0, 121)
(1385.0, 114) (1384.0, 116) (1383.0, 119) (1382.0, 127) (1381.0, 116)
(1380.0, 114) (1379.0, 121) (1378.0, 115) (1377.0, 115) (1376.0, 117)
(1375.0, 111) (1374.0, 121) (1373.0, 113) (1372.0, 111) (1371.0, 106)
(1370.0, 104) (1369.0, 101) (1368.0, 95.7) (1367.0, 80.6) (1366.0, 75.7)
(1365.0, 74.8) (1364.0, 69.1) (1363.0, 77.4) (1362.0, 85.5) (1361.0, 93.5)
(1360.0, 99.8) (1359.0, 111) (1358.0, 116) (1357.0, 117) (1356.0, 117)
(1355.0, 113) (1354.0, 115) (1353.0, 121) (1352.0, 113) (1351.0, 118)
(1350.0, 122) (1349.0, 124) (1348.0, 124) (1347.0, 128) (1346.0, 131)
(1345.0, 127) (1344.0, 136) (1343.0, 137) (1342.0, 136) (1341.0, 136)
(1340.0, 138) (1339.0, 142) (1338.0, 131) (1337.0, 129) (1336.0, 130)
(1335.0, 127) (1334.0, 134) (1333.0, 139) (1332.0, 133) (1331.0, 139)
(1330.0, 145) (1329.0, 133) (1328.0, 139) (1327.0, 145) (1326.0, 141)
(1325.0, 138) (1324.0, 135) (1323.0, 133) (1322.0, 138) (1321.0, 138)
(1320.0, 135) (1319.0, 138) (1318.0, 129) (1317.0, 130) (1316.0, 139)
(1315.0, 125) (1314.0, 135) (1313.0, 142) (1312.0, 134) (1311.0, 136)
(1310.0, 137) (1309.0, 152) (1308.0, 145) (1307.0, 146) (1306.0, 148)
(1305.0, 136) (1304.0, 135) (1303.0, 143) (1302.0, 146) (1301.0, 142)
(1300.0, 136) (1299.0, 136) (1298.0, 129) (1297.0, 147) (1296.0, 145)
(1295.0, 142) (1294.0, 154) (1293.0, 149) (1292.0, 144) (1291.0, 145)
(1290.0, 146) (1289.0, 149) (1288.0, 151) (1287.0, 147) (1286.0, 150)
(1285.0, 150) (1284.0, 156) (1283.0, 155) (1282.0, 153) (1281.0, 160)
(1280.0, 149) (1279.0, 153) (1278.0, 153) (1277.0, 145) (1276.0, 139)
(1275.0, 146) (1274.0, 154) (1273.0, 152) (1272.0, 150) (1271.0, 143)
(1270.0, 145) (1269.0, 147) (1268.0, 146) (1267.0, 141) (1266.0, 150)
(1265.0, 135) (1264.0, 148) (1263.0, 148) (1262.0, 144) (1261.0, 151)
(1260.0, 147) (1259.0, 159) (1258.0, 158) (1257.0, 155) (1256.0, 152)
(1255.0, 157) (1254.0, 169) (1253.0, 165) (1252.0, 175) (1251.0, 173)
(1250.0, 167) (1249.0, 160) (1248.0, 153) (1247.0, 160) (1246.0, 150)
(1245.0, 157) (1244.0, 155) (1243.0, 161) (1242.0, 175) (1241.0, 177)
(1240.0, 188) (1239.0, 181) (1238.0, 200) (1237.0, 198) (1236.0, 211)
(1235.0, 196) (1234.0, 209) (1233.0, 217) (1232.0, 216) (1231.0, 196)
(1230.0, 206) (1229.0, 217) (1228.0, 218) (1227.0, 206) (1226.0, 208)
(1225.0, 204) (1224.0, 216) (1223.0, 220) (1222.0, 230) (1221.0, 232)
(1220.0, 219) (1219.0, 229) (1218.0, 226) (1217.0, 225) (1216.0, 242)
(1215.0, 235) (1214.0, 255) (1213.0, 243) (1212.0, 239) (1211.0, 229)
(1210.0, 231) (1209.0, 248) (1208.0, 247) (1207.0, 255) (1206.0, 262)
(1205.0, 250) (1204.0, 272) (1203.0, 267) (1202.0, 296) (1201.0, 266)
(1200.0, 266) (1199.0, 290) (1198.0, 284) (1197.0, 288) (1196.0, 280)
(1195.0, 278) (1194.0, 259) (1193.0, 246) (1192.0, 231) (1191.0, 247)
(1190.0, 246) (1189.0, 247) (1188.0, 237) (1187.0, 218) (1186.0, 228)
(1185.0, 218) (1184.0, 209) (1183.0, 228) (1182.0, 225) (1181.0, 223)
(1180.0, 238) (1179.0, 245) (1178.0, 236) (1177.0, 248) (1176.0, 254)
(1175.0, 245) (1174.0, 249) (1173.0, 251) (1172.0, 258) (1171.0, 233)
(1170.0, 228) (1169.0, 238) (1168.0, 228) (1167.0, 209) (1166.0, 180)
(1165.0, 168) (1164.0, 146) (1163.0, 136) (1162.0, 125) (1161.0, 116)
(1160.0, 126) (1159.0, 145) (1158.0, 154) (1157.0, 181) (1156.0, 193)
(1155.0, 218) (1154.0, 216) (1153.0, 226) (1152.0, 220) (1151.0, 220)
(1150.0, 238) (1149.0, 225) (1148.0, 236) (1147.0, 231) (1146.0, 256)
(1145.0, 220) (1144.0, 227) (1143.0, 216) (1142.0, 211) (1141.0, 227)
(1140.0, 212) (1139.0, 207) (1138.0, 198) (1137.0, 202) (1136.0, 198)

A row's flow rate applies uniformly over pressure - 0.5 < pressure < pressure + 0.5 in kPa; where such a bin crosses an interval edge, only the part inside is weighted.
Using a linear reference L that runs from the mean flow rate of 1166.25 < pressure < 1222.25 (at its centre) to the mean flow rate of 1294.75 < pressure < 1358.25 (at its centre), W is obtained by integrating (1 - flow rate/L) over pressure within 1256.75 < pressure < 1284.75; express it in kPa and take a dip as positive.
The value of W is 4.8 kPa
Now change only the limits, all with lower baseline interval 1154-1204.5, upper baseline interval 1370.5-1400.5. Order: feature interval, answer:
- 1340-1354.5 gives 0.9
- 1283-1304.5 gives 2.5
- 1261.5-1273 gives 2.1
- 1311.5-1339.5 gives 2.1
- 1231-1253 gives 1.4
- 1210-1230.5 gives -2.2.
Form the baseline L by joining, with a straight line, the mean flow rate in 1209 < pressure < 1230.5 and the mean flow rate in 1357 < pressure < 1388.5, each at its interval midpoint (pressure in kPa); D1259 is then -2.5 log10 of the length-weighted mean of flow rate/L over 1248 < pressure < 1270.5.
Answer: 0.25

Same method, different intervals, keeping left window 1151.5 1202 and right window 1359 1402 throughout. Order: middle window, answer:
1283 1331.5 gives 0.05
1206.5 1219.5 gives -0.18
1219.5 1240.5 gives -0.09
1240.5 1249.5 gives 0.15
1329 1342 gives -0.02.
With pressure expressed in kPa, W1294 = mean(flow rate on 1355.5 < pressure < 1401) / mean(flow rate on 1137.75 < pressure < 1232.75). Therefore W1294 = 0.5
